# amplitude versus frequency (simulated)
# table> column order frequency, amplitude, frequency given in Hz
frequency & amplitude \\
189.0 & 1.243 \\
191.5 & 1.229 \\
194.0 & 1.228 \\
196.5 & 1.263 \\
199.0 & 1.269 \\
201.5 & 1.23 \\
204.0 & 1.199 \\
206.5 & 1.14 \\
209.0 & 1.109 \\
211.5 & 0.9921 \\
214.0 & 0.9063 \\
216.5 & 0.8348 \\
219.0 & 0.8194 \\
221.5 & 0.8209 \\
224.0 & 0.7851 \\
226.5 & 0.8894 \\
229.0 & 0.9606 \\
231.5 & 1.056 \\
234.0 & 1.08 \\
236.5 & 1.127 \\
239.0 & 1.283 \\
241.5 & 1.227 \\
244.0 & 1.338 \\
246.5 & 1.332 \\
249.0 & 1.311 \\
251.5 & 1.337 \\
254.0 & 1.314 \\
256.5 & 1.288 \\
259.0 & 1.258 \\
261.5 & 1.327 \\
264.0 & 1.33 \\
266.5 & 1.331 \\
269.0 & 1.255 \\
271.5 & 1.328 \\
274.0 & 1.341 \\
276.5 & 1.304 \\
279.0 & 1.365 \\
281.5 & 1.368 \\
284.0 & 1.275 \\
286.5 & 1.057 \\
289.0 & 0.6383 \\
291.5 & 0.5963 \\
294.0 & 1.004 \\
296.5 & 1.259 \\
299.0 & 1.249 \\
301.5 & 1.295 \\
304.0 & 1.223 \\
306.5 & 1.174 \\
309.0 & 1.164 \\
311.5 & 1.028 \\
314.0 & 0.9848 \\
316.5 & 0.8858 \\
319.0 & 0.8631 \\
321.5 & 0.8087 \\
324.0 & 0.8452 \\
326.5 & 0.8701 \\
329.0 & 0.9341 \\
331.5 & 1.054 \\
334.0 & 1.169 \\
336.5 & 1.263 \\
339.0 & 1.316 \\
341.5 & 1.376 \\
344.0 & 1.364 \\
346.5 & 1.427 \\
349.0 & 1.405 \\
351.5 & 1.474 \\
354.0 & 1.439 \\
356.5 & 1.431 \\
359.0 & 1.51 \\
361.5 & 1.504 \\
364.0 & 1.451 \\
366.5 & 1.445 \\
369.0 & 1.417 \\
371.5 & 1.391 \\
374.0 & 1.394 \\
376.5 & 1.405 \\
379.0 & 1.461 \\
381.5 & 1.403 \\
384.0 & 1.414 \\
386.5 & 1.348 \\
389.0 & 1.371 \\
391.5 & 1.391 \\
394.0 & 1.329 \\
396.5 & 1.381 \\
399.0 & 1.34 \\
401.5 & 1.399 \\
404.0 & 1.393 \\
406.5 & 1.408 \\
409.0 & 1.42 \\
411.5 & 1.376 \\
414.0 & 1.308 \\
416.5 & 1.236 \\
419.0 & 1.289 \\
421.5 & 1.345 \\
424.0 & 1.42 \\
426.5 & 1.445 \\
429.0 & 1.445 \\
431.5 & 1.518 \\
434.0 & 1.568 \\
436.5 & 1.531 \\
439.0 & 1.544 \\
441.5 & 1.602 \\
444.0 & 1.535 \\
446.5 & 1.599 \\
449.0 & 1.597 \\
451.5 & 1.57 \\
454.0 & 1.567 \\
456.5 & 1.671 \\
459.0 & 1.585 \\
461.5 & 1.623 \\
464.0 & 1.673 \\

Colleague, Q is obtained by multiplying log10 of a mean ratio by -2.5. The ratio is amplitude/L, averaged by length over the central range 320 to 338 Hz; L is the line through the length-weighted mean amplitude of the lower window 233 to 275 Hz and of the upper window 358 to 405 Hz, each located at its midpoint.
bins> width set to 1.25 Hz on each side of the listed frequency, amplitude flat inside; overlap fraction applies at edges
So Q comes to 0.34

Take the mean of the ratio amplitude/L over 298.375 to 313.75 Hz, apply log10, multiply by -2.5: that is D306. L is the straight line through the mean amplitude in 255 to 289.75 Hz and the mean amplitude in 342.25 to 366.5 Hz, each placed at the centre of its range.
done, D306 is 0.14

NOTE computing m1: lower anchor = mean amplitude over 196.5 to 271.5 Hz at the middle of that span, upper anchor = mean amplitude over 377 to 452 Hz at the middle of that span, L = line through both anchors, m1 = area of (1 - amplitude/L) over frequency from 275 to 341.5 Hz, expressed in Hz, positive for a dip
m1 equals 9.5 Hz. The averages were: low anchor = 1.15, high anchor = 1.43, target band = 1.08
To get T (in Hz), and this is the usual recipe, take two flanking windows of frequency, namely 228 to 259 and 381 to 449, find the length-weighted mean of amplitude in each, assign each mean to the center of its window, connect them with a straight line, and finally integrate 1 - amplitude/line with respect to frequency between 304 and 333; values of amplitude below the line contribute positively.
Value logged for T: 7.38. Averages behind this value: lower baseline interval 1.22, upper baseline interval 1.42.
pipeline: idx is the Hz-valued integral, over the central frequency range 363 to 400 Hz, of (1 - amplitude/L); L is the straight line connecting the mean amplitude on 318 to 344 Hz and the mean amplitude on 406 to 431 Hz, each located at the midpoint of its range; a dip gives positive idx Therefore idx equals -4.6 Hz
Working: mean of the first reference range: 1.07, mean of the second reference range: 1.37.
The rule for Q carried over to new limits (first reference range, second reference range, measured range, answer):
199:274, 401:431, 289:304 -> 0.164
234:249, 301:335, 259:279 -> -0.132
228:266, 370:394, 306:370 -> 0.112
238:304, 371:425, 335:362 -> -0.069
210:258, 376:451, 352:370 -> -0.100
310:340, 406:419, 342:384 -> -0.241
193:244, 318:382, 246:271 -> -0.156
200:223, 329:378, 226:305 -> -0.056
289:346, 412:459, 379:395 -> -0.053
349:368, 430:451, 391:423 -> 0.125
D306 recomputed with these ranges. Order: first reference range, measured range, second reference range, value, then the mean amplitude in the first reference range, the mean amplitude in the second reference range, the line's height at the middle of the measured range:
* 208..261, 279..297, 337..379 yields 0.19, 1.1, 1.42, 1.24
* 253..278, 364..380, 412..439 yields -0.03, 1.31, 1.42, 1.38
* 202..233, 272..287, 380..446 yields -0.17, 0.967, 1.42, 1.11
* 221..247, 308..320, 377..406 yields 0.25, 1.08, 1.39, 1.24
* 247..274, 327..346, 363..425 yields 0.12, 1.31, 1.38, 1.35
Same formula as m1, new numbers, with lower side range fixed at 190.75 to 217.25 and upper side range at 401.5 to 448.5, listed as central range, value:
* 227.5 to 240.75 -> 0.8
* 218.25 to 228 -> 2.7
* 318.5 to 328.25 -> 3.4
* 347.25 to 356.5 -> -0.7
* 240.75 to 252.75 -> -1.2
